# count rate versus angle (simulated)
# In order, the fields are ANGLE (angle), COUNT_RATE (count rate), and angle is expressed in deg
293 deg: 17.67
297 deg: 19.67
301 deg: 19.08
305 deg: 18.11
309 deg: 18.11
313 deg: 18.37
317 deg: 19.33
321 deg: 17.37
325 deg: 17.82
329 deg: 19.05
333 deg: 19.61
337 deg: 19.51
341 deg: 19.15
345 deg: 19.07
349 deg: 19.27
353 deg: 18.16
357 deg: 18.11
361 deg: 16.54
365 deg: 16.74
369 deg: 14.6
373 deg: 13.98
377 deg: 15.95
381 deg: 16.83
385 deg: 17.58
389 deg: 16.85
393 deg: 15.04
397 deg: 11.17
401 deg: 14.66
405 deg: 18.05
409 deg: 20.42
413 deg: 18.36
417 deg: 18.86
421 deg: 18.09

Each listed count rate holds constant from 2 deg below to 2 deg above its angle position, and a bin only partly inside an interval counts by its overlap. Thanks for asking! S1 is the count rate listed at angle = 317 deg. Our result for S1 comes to 19.33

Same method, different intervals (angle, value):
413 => 18.36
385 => 17.58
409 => 20.42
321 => 17.37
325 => 17.82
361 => 16.54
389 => 16.85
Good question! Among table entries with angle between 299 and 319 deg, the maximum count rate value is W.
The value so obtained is 19.33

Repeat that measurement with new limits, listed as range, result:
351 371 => 18.16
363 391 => 17.58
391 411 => 20.42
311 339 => 19.61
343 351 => 19.27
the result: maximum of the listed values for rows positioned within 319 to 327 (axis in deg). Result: 17.82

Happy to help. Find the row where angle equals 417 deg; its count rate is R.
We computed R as 18.86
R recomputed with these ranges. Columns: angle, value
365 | 16.74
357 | 18.11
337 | 19.51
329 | 19.05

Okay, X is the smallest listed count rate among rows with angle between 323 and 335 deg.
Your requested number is 17.82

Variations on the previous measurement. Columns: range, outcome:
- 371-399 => 11.17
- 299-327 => 17.37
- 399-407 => 14.66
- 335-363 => 16.54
